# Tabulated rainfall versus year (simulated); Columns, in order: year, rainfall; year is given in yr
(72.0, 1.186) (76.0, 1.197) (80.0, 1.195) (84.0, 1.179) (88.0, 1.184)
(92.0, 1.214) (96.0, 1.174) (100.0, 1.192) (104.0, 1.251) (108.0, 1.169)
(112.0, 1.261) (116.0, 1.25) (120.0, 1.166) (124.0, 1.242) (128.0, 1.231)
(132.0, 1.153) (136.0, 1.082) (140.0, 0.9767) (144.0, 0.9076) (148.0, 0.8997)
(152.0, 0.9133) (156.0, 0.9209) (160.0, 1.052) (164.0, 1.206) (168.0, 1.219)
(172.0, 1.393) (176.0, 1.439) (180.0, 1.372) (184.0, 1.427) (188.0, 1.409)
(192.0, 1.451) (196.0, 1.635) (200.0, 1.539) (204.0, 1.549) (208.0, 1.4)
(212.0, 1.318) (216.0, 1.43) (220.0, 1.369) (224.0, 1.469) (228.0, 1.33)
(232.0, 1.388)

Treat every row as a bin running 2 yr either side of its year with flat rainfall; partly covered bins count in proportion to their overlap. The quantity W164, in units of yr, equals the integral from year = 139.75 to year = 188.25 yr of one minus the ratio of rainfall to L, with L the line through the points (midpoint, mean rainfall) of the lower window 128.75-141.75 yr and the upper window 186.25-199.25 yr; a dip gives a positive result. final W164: 5.33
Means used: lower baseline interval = 1.09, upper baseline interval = 1.5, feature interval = 1.16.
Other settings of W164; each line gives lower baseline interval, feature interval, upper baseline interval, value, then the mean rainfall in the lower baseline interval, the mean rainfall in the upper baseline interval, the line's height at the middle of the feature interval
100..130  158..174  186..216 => 1.78 yr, 1.22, 1.47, 1.37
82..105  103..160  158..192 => 7.05 yr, 1.2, 1.32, 1.26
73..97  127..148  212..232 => 3.65 yr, 1.19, 1.39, 1.27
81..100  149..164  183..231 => 3.86 yr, 1.19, 1.44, 1.33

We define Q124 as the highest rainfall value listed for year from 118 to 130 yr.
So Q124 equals 1.242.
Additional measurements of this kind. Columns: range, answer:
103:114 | 1.261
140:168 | 1.219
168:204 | 1.635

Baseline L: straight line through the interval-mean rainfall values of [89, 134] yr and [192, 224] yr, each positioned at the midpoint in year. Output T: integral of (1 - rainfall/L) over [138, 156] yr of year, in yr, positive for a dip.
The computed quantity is 5.2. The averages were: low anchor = 1.21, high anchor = 1.46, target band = 0.924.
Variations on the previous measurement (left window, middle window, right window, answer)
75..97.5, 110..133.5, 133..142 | -2.8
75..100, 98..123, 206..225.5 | 0.2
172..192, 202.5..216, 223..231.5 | -0.2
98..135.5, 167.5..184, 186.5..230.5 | -0.2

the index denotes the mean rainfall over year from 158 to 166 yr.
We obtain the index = 1.13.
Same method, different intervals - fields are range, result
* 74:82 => 1.2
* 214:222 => 1.4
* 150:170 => 1.06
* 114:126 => 1.22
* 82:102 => 1.19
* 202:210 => 1.47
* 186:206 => 1.52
